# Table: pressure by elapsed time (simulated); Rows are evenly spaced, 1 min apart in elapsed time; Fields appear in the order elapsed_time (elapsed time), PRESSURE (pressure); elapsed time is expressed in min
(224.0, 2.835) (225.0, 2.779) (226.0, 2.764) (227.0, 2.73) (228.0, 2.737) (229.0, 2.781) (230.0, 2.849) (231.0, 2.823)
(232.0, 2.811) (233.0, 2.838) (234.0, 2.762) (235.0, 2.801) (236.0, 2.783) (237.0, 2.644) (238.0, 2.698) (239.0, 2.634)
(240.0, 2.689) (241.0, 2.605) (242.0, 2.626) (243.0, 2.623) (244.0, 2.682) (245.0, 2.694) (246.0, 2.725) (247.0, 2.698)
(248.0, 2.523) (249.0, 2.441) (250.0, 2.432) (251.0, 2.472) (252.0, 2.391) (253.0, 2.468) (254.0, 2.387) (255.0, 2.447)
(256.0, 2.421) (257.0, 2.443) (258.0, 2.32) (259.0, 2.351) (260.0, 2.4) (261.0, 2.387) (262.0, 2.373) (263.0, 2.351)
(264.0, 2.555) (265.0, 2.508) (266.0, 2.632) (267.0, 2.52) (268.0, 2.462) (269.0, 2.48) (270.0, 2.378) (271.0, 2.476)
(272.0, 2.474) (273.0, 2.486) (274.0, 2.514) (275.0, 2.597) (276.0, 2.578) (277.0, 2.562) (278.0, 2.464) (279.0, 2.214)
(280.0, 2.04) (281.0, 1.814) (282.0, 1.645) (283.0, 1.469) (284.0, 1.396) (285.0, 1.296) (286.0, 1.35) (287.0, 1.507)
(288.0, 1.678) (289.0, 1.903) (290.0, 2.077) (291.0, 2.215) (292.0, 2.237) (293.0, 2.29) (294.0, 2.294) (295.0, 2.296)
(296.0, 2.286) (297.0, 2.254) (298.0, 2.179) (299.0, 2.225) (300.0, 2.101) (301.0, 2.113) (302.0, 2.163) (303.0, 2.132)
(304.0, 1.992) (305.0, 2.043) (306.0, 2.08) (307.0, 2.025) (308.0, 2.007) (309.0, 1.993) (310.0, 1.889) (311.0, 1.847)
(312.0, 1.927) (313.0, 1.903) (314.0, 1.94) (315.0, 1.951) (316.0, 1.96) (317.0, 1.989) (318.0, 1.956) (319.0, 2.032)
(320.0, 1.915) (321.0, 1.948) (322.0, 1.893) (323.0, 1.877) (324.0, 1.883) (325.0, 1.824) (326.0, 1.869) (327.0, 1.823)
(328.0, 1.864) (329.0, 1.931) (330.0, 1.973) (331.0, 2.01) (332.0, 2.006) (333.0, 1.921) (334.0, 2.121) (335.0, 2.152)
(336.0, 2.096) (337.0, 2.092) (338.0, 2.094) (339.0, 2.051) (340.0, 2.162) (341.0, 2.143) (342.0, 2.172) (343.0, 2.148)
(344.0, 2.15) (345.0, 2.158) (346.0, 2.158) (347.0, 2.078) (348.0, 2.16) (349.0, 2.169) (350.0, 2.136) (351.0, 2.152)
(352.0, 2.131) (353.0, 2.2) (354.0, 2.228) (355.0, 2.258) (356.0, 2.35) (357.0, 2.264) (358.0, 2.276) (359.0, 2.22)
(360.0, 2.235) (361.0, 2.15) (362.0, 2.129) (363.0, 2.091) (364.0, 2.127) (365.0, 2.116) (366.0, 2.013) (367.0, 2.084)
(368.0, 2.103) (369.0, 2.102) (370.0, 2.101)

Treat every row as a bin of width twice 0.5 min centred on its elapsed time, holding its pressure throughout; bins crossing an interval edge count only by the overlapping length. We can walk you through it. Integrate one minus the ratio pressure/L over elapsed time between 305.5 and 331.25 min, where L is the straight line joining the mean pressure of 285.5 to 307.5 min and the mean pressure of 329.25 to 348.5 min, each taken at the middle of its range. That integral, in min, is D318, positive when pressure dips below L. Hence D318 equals 1.81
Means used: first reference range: 2.07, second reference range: 2.09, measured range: 1.93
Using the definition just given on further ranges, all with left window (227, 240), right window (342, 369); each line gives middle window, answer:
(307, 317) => 1.8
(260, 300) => 5.4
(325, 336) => 1.5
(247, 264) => 1.5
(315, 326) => 1.9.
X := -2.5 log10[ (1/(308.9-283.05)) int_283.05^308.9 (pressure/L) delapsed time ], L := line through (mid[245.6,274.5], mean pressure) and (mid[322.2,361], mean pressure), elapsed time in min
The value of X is 0.15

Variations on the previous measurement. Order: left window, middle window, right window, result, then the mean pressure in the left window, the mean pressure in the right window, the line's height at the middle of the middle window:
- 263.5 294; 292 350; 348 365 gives 0.07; 2.16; 2.19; 2.18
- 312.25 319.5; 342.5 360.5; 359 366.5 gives -0.05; 1.96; 2.13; 2.09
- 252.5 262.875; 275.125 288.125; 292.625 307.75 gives 0.21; 2.4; 2.16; 2.26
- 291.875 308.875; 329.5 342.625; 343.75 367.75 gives 0.04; 2.15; 2.17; 2.16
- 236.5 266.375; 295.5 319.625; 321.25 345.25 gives 0.07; 2.52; 2.02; 2.17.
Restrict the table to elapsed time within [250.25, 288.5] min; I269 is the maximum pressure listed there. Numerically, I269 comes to 2.632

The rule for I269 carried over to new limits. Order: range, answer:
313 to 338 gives 2.152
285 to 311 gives 2.296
